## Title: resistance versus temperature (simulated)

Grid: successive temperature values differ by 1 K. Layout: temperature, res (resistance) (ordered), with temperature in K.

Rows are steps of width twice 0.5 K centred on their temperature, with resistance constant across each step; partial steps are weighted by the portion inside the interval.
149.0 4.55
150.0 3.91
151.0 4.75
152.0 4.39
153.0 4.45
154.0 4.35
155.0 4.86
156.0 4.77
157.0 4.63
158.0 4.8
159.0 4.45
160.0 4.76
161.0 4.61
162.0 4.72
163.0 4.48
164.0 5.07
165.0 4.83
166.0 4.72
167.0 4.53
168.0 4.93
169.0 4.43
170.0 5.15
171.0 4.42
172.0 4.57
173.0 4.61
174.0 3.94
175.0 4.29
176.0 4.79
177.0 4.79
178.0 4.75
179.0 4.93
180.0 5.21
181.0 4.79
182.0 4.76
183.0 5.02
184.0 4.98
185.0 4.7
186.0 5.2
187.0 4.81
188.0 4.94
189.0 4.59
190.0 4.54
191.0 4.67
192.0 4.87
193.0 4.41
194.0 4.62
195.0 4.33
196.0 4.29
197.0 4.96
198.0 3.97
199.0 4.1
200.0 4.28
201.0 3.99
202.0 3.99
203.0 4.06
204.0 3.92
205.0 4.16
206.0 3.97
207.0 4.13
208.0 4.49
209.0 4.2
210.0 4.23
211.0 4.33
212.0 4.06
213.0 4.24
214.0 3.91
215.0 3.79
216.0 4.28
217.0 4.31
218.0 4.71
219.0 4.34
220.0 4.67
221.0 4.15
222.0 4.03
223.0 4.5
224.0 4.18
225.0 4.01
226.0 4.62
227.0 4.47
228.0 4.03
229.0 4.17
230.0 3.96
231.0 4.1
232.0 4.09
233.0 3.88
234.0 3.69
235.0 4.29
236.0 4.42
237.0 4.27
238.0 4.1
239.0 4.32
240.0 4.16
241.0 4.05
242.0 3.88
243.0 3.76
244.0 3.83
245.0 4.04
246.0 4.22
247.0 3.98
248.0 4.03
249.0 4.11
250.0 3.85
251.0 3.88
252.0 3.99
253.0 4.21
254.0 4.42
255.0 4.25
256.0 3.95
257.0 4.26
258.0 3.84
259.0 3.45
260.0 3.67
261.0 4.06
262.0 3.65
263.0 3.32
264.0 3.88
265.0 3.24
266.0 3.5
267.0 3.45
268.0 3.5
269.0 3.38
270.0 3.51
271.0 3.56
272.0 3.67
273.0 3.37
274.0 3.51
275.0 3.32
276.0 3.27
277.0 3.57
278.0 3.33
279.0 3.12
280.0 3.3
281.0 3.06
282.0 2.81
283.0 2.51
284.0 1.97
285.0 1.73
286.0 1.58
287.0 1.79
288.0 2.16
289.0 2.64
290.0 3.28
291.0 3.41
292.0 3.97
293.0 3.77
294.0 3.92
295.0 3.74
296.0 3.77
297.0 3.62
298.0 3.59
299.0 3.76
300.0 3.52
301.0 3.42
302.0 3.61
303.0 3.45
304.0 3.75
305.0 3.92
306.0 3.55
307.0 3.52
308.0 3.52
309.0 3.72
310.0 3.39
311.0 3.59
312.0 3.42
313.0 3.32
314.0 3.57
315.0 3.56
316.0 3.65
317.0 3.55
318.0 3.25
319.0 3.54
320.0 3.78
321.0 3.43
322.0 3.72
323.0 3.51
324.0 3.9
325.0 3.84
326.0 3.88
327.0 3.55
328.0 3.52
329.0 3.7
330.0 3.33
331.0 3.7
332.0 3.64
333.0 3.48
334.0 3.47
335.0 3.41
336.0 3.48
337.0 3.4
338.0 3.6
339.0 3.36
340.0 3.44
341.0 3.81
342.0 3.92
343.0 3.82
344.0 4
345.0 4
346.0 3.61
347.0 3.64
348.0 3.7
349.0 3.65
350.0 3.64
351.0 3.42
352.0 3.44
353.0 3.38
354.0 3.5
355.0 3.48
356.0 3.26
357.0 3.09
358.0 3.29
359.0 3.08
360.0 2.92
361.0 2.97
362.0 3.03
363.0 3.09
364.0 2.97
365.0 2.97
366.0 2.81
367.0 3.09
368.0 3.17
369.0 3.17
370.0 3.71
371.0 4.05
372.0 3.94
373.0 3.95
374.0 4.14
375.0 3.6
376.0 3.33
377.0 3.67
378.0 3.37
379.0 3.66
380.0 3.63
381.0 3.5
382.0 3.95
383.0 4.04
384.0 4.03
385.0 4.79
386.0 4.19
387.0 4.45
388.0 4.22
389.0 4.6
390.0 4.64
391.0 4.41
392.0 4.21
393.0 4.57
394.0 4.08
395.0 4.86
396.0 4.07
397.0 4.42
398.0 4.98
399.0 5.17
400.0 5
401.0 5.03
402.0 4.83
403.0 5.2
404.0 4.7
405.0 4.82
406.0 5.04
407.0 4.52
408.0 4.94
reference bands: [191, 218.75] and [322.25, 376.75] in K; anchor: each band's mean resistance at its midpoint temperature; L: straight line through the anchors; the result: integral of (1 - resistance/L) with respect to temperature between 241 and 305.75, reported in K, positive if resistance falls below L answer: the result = 6.6 K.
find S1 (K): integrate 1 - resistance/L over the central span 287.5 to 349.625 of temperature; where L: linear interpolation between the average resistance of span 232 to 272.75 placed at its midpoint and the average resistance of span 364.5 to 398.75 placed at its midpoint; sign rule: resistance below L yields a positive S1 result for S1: 5.5 K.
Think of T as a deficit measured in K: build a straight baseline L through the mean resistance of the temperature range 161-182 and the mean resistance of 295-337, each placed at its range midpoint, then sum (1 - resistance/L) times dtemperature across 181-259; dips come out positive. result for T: 1.24 K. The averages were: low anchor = 4.7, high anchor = 3.58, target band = 4.26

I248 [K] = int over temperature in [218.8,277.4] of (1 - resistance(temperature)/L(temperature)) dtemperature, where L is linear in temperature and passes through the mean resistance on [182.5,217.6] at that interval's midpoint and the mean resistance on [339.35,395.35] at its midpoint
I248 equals 3.6 K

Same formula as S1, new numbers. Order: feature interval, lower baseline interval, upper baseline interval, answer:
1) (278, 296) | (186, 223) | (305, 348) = 4.4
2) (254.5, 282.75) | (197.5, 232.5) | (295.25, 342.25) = 2.6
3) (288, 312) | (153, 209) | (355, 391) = 2.6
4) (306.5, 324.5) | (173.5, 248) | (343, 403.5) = 2.1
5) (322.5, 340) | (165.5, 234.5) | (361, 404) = 2.3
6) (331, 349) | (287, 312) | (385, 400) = 1.4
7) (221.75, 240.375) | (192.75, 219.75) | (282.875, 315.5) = -0.9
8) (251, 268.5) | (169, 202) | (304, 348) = 1.2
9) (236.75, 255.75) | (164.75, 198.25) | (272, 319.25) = -0.8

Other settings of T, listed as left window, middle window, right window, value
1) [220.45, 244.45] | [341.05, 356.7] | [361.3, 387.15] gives 0.32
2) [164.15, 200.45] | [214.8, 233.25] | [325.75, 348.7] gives 0.62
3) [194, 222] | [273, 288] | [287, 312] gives 3.59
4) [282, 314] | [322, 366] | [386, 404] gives 4.57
